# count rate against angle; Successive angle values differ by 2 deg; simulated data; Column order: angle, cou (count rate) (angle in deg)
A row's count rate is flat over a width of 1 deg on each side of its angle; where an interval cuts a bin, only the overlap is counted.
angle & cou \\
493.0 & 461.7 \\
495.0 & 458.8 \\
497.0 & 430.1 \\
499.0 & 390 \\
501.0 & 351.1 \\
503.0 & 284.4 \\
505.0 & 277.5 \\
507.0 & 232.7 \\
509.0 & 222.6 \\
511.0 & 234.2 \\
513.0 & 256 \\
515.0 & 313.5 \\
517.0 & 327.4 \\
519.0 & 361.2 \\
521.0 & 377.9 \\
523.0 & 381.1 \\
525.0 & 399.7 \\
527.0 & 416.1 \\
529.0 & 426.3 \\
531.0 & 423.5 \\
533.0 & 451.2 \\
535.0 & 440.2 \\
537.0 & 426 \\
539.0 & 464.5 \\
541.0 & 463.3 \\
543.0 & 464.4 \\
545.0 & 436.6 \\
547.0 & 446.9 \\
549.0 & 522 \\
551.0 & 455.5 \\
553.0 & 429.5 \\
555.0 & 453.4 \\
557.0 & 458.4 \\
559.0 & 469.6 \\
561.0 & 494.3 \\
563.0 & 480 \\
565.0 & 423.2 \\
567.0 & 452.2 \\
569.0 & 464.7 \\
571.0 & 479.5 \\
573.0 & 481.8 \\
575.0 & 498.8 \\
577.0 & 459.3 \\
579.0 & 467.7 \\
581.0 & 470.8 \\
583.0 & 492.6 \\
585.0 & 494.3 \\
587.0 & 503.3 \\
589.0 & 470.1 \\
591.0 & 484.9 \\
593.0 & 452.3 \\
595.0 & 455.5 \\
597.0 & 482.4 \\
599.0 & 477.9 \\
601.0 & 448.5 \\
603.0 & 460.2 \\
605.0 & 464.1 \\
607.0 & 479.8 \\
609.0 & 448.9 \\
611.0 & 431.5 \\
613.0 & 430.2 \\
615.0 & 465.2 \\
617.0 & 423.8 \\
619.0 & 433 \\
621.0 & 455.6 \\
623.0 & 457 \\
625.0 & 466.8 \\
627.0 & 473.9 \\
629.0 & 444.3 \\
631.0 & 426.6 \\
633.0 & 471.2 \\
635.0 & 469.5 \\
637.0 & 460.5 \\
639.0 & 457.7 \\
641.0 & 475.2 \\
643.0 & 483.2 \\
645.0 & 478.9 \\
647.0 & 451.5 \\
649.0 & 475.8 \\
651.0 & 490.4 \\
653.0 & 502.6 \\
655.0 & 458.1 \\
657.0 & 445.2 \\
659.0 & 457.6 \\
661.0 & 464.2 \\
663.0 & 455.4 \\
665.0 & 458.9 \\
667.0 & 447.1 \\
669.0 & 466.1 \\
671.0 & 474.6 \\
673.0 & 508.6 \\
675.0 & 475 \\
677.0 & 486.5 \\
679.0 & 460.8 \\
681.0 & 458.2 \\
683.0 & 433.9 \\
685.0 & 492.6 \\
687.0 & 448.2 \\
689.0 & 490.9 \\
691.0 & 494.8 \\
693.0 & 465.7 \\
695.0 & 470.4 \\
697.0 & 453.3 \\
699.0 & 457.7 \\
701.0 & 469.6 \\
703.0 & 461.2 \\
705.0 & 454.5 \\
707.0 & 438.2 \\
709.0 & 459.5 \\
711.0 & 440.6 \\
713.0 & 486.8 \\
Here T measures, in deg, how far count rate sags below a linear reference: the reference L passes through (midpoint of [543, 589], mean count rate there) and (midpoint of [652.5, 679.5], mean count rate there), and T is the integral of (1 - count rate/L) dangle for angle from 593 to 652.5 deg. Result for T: 1.1 deg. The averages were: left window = 470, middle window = 460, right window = 468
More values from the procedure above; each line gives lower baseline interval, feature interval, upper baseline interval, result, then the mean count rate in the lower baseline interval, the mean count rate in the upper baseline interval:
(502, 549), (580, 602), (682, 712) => -3.7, 374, 462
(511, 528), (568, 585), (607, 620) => -3.1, 347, 442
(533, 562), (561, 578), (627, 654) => -0.3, 459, 468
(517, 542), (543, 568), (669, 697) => -2.1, 416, 473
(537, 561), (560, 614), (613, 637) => -1.4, 460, 453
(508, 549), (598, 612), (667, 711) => -1.1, 390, 467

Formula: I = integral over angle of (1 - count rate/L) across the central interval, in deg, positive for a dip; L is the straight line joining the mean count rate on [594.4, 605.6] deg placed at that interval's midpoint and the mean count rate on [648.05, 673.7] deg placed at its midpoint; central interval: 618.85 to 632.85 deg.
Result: 0.4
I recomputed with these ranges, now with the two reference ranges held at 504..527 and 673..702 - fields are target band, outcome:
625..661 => -3.1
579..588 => -2.7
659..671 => -0.3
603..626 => -2.7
